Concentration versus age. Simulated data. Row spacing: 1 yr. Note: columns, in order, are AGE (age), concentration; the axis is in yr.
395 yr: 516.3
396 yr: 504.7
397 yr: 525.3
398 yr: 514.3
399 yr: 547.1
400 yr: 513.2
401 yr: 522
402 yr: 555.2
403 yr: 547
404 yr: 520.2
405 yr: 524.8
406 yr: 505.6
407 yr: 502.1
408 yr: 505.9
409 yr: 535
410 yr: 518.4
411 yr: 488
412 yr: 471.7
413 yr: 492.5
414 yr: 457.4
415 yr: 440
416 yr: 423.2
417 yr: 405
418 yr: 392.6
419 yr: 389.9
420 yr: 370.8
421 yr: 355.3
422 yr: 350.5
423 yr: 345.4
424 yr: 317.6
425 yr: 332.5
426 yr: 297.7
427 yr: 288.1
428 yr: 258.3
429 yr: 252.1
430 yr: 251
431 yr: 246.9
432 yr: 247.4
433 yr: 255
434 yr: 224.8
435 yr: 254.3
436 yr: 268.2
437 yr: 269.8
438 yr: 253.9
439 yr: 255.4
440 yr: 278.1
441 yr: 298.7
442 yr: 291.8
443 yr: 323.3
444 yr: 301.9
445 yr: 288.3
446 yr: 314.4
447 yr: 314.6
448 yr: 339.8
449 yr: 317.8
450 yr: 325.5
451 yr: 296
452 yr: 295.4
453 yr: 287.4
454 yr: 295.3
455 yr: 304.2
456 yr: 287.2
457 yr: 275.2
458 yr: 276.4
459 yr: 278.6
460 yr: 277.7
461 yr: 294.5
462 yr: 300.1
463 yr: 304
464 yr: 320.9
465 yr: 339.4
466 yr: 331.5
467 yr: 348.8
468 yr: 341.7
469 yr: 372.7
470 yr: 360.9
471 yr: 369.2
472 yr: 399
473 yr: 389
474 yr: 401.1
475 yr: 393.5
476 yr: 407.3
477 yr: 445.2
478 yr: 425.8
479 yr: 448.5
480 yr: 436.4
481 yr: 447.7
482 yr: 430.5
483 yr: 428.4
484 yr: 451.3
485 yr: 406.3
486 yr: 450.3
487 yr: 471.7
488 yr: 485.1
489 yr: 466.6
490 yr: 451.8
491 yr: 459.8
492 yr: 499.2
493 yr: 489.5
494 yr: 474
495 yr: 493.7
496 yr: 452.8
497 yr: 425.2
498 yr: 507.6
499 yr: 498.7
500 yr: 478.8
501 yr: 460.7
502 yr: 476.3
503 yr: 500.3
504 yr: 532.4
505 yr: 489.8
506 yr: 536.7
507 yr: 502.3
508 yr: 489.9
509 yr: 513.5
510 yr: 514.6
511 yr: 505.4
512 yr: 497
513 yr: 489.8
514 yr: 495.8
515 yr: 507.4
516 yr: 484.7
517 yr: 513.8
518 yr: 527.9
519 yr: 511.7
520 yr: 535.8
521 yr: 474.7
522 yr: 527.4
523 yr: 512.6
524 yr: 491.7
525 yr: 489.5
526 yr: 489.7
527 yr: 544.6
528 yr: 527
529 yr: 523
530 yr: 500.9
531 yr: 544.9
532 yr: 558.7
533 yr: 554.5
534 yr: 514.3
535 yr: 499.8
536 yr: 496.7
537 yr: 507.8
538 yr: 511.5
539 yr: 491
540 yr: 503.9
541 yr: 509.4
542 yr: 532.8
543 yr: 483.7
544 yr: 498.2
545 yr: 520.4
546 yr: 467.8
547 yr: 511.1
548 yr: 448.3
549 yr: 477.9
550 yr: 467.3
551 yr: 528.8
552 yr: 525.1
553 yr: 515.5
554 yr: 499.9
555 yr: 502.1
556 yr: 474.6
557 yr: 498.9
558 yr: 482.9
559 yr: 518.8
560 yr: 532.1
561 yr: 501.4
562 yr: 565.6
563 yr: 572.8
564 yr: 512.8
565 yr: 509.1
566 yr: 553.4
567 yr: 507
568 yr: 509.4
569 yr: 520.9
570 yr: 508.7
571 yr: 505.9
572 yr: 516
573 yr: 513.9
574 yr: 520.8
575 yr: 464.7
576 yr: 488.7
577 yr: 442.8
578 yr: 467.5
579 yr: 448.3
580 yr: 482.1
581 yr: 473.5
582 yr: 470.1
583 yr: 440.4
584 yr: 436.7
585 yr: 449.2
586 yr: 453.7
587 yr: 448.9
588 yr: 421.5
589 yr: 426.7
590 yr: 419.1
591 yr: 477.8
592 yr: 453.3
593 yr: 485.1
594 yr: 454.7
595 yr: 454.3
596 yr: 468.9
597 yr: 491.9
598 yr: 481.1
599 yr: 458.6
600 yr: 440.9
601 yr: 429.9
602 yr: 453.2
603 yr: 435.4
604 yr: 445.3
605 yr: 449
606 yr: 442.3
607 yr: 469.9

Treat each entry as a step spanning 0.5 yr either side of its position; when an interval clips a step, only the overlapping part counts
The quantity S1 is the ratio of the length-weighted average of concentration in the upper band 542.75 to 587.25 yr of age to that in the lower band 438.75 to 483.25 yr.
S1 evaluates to 1.5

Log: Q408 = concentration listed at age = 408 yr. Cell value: 505.9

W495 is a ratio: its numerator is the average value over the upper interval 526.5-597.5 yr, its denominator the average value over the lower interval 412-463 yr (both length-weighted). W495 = 1.6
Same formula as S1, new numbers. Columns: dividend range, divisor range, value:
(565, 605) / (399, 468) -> 1.33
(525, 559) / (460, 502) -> 1.21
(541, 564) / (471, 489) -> 1.18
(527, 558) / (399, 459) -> 1.41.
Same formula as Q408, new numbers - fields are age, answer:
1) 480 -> 436.4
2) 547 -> 511.1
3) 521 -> 474.7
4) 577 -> 442.8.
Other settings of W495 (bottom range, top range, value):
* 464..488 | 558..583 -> 1.24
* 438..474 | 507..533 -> 1.63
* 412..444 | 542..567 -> 1.58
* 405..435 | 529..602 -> 1.30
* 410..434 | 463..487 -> 1.12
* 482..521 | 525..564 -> 1.05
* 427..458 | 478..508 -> 1.67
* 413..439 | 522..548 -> 1.60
